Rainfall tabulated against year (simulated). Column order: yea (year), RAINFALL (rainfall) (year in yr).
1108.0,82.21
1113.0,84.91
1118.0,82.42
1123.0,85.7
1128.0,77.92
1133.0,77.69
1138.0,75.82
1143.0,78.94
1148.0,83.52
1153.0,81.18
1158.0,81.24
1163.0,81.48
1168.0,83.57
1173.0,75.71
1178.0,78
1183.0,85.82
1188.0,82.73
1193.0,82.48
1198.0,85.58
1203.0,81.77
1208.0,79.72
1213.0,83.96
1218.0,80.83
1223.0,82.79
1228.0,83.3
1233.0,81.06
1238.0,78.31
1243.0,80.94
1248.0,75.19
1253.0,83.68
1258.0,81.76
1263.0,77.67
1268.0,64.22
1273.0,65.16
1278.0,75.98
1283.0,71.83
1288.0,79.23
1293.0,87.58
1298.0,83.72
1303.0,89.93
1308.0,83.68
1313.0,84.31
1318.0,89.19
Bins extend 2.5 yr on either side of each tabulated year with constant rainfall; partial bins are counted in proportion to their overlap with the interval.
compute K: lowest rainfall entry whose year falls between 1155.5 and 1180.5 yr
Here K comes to 75.71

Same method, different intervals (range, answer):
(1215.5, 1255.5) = 75.19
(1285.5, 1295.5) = 79.23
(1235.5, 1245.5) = 78.31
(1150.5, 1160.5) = 81.18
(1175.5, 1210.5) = 78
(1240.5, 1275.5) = 64.22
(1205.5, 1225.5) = 79.72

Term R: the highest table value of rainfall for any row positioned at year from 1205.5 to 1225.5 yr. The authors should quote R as 83.96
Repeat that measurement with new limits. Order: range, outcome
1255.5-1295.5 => 87.58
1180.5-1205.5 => 85.82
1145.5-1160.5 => 83.52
